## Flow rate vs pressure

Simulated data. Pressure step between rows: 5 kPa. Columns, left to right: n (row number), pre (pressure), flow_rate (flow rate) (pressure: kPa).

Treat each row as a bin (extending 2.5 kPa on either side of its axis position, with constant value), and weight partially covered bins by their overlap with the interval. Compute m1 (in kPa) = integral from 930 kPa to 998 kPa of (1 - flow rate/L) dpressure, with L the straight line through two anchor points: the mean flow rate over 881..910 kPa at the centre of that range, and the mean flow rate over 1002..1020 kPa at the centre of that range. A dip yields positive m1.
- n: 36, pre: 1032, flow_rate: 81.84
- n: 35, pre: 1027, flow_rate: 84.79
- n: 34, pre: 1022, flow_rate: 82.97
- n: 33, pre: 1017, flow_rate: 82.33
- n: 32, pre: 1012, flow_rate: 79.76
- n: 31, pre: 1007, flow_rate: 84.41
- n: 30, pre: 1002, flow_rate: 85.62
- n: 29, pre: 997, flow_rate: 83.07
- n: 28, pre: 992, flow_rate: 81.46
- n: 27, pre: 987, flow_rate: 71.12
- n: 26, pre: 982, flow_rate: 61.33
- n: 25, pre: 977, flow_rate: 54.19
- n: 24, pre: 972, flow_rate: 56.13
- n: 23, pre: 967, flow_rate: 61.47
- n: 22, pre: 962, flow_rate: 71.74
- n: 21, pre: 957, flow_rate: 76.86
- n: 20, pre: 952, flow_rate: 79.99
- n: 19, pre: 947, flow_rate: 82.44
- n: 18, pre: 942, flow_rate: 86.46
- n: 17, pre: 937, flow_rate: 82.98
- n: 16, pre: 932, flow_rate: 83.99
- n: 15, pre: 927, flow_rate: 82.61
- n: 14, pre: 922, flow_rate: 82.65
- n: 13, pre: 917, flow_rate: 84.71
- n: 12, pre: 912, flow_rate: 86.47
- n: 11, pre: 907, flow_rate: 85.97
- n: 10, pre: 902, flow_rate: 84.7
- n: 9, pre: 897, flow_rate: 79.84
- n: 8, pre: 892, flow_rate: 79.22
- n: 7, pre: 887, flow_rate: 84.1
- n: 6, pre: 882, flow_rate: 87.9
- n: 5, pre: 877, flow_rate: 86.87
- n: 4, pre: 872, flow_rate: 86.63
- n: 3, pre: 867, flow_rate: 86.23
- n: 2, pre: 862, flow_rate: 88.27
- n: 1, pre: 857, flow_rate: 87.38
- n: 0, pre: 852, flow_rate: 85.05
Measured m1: 7.8 kPa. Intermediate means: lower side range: 83.4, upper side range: 82.7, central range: 73.5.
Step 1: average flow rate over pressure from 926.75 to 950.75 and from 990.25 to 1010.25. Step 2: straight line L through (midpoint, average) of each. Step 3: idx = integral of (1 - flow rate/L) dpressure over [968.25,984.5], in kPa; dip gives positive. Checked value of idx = 5.1 kPa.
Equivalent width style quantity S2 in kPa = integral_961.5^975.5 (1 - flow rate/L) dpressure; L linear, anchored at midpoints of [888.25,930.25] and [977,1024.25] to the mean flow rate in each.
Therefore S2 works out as 3.25 kPa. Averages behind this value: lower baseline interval 83.3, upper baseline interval 77.8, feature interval 61.2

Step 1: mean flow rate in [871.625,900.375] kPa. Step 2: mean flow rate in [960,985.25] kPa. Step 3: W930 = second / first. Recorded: 0.7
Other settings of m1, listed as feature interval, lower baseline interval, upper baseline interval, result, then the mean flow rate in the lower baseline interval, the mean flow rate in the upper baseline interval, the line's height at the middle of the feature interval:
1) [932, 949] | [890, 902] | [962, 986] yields -3.66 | 80.6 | 60.5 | 69.1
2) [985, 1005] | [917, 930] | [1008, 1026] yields 0.42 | 83.1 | 82.2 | 82.4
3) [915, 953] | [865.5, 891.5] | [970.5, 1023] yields -1.26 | 85.8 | 74.9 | 80.7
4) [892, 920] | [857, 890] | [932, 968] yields -0.23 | 86.6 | 78.5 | 83.2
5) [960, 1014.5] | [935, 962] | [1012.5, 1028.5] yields 6.71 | 80.8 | 82.8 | 81.9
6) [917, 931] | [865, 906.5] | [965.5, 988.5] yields -1.65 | 84.5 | 60.4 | 74.4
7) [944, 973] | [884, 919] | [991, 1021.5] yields 3.74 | 83.6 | 82.9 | 83.2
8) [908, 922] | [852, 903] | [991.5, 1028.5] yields -0.09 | 85.1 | 83.1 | 84.5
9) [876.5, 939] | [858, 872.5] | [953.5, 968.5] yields -3.06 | 87.1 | 71.3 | 80.1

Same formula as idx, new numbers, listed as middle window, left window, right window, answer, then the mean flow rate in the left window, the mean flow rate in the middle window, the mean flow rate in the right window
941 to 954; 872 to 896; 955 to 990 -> -2.3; 84.4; 82.7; 64.8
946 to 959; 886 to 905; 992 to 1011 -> 0.5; 81.9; 79.6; 83.6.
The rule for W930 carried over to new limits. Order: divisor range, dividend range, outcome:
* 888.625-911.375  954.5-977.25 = 0.79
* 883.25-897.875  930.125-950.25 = 1.03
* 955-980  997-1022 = 1.30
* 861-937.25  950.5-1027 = 0.88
